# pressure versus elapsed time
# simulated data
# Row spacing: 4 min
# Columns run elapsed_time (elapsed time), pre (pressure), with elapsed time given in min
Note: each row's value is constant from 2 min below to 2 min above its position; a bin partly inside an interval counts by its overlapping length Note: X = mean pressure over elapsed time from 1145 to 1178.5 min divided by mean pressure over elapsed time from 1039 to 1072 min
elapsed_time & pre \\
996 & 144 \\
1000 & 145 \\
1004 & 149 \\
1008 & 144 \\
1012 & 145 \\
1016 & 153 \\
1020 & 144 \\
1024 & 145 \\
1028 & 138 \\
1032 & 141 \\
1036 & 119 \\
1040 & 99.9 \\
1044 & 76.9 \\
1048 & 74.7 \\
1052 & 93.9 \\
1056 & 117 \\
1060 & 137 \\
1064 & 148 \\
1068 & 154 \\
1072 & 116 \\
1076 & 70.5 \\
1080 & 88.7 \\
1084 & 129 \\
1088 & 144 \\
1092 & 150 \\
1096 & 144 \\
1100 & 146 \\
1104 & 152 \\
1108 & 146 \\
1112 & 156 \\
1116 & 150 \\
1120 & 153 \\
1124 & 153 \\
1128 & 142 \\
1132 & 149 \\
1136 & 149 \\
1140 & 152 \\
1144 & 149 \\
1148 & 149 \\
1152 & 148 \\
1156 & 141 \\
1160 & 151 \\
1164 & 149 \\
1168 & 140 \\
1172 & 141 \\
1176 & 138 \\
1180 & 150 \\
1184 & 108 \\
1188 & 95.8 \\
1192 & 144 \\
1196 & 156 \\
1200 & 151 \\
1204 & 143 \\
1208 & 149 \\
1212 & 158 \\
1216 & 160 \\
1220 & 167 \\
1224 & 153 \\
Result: 1.28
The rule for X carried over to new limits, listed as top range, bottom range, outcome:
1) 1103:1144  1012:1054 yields 1.25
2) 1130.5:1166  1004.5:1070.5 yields 1.17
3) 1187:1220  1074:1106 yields 1.15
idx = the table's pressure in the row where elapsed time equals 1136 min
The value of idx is 149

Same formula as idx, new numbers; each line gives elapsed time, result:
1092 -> 150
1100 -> 146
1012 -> 145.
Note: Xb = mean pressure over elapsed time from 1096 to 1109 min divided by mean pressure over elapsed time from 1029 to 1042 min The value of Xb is 1.2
